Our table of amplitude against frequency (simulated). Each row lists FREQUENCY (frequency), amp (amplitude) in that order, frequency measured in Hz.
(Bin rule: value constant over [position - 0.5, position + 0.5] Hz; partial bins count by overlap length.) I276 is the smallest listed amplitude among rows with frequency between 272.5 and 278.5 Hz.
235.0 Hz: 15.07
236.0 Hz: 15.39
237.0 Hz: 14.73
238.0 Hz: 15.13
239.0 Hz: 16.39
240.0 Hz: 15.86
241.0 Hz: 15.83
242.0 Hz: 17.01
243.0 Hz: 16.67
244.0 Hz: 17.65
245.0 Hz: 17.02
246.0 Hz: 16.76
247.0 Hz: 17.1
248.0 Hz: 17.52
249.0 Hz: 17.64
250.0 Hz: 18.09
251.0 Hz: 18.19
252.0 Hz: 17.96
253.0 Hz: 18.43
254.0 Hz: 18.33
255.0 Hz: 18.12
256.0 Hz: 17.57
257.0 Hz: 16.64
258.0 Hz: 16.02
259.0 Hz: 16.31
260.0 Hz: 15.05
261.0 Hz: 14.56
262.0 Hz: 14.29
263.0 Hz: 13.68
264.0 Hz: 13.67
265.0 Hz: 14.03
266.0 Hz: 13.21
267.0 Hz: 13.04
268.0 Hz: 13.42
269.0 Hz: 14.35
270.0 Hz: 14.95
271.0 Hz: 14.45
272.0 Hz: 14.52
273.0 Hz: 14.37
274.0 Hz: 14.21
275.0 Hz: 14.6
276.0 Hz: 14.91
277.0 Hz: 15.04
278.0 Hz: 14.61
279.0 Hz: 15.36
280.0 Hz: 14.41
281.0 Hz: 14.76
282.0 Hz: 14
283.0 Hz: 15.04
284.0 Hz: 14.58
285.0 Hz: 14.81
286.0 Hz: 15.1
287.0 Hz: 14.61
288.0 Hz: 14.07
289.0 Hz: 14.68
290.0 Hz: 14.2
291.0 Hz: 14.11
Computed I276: 14.21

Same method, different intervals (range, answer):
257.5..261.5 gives 14.56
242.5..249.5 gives 16.67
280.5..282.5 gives 14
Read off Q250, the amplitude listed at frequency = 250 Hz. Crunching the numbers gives 18.09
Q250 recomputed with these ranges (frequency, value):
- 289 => 14.68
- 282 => 14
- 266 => 13.21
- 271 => 14.45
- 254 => 18.33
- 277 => 15.04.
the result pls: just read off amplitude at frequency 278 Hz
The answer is 14.61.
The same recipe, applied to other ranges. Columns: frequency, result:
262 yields 14.29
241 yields 15.83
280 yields 14.41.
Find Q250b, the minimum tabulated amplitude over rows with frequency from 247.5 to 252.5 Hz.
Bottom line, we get 17.52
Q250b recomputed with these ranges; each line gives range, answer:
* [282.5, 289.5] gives 14.07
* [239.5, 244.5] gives 15.83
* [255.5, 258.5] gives 16.02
